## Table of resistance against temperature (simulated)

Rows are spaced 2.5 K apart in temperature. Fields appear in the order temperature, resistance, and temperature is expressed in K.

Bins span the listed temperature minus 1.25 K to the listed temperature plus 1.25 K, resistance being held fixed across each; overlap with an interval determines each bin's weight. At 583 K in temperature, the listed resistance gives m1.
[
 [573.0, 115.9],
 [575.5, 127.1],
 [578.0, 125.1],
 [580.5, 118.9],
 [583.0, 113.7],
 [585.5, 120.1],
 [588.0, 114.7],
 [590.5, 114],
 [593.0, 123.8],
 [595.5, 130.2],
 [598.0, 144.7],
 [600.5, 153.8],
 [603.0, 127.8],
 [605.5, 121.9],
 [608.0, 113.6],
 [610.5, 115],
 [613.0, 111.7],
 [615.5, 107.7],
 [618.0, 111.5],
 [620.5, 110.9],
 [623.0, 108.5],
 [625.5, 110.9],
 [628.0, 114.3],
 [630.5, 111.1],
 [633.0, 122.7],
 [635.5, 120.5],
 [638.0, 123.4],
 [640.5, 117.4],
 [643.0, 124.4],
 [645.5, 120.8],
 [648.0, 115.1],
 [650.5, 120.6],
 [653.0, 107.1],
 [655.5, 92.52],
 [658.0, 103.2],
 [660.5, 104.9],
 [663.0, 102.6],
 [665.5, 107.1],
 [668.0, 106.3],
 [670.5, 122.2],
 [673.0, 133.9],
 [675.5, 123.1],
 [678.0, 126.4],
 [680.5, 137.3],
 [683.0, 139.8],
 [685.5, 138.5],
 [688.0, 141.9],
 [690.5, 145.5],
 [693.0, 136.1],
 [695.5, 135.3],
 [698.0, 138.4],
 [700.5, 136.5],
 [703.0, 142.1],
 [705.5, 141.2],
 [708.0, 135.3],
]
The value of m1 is 113.7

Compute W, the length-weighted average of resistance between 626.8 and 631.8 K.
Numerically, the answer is 113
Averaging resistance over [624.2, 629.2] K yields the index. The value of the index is 113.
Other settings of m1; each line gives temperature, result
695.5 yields 135.3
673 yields 133.9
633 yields 122.7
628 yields 114.3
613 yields 111.7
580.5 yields 118.9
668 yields 106.3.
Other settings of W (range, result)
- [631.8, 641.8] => 121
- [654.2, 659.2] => 97.9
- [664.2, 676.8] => 118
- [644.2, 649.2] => 118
